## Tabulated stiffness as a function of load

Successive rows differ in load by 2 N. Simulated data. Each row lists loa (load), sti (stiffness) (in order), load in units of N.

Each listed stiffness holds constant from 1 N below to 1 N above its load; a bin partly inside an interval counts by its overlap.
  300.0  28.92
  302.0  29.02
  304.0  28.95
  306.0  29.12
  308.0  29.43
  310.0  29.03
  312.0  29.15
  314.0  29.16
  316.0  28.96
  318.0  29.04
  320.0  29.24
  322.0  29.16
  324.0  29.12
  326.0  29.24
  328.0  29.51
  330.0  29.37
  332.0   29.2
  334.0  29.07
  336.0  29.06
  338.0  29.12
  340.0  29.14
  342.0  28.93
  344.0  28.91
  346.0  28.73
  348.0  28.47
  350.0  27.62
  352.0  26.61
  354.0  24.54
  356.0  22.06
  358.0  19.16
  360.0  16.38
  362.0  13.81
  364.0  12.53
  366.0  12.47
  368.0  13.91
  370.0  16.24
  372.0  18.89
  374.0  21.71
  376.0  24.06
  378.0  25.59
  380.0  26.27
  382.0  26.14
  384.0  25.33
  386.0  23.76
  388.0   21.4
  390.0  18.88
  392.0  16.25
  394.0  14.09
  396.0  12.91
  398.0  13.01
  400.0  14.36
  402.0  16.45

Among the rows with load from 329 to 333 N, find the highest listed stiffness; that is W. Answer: 29.37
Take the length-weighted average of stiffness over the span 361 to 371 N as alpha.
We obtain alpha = 13.8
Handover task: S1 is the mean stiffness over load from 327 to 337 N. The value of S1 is 29.2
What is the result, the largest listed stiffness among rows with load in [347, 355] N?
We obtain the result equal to 28.47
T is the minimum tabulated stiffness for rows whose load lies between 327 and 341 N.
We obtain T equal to 29.06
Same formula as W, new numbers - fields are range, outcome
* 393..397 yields 14.09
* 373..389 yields 26.27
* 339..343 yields 29.14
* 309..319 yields 29.16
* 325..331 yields 29.51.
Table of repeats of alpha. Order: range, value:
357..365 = 15.5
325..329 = 29.4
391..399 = 14.1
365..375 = 16.6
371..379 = 22.6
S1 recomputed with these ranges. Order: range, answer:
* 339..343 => 29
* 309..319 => 29.1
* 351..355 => 25.6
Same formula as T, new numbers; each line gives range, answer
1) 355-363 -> 13.81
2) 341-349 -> 28.47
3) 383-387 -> 23.76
